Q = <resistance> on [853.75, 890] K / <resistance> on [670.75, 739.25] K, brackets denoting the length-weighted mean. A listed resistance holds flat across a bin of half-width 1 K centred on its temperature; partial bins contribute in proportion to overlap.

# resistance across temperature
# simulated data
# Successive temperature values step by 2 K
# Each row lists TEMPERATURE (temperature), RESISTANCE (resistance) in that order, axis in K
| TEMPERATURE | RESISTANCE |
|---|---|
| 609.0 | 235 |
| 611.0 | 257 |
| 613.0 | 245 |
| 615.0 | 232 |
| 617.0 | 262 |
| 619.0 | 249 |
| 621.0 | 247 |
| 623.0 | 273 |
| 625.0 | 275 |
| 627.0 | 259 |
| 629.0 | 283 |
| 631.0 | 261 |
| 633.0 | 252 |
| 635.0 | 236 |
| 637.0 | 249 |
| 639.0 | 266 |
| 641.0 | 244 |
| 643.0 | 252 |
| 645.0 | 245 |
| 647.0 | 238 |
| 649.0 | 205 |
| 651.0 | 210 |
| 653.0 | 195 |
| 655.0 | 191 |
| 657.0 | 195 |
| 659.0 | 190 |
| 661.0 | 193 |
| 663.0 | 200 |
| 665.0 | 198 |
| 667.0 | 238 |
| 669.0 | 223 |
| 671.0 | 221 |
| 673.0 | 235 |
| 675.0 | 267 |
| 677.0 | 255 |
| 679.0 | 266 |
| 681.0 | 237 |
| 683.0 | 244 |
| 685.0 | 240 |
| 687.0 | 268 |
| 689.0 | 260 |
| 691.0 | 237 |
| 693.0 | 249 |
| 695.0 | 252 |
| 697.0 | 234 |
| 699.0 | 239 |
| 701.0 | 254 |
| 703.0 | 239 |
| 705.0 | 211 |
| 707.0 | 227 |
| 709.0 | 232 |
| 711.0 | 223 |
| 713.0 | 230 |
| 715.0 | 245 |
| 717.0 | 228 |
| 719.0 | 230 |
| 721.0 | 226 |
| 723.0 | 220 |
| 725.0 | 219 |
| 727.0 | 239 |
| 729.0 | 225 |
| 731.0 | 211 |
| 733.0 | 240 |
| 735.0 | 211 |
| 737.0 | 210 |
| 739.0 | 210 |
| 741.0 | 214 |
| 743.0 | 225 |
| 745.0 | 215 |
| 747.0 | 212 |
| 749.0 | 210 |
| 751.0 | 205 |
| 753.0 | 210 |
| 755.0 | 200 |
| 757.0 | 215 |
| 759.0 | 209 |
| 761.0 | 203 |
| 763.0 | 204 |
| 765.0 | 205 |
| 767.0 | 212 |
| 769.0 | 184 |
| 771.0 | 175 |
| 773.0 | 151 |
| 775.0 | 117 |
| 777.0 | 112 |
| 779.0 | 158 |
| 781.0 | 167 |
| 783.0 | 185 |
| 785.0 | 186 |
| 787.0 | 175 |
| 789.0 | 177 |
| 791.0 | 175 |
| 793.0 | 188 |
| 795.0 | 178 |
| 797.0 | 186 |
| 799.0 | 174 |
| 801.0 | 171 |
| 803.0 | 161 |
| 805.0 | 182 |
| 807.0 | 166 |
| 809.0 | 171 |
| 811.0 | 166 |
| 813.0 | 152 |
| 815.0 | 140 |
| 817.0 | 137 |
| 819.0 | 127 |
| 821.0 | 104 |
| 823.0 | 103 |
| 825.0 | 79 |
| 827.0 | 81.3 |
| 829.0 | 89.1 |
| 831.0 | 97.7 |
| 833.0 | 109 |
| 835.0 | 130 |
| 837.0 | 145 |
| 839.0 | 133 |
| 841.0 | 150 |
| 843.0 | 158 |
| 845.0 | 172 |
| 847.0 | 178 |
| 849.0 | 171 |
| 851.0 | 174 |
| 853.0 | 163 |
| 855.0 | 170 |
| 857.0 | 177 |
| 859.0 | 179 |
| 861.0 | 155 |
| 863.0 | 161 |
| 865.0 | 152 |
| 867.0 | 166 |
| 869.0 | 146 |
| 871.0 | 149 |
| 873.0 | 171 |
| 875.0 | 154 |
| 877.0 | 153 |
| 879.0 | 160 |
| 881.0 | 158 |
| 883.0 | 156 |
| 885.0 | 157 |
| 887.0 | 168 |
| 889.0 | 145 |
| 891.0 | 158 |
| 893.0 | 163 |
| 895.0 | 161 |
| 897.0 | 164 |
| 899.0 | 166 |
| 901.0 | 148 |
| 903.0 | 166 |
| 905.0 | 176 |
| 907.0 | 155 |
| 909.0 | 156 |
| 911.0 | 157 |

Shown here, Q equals 0.68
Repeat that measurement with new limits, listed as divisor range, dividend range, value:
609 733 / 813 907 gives 0.63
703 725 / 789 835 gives 0.63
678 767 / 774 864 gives 0.67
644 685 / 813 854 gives 0.60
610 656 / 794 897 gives 0.62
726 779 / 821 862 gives 0.70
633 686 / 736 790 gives 0.83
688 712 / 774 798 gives 0.70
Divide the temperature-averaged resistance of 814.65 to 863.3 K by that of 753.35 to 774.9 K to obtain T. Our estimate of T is 0.7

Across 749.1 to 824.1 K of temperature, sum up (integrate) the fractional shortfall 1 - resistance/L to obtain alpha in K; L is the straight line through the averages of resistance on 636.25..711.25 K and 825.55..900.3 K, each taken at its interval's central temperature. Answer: 5.5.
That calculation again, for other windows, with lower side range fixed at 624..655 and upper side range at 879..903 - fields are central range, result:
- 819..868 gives 9.17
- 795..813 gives 1.60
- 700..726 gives -1.33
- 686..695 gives -1.09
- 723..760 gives -1.20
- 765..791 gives 3.74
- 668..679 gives -0.53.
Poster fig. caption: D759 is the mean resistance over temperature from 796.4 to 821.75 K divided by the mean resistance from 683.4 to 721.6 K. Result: 0.66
